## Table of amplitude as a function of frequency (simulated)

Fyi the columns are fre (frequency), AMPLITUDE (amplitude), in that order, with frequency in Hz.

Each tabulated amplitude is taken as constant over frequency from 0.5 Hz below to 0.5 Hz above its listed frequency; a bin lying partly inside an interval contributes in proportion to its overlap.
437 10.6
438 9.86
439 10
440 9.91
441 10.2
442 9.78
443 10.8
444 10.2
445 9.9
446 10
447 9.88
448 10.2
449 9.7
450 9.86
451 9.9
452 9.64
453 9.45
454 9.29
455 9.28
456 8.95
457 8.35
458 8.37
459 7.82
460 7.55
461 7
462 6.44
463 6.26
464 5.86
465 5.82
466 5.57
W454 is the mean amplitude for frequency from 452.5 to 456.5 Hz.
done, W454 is 9.24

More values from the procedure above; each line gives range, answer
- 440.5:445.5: 10.2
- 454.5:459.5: 8.55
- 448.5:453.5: 9.71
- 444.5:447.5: 9.93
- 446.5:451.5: 9.91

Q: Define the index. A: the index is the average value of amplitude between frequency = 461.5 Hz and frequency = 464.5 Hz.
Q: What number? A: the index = 6.19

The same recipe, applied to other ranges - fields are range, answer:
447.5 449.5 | 9.95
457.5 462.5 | 7.44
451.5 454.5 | 9.46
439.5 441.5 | 10.1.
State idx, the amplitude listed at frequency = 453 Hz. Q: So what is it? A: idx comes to 9.45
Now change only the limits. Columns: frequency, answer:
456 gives 8.95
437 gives 10.6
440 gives 9.91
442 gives 9.78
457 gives 8.35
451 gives 9.9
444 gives 10.2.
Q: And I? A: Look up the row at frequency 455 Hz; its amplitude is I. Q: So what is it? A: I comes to 9.28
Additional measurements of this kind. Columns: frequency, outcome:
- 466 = 5.57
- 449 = 9.7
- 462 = 6.44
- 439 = 10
